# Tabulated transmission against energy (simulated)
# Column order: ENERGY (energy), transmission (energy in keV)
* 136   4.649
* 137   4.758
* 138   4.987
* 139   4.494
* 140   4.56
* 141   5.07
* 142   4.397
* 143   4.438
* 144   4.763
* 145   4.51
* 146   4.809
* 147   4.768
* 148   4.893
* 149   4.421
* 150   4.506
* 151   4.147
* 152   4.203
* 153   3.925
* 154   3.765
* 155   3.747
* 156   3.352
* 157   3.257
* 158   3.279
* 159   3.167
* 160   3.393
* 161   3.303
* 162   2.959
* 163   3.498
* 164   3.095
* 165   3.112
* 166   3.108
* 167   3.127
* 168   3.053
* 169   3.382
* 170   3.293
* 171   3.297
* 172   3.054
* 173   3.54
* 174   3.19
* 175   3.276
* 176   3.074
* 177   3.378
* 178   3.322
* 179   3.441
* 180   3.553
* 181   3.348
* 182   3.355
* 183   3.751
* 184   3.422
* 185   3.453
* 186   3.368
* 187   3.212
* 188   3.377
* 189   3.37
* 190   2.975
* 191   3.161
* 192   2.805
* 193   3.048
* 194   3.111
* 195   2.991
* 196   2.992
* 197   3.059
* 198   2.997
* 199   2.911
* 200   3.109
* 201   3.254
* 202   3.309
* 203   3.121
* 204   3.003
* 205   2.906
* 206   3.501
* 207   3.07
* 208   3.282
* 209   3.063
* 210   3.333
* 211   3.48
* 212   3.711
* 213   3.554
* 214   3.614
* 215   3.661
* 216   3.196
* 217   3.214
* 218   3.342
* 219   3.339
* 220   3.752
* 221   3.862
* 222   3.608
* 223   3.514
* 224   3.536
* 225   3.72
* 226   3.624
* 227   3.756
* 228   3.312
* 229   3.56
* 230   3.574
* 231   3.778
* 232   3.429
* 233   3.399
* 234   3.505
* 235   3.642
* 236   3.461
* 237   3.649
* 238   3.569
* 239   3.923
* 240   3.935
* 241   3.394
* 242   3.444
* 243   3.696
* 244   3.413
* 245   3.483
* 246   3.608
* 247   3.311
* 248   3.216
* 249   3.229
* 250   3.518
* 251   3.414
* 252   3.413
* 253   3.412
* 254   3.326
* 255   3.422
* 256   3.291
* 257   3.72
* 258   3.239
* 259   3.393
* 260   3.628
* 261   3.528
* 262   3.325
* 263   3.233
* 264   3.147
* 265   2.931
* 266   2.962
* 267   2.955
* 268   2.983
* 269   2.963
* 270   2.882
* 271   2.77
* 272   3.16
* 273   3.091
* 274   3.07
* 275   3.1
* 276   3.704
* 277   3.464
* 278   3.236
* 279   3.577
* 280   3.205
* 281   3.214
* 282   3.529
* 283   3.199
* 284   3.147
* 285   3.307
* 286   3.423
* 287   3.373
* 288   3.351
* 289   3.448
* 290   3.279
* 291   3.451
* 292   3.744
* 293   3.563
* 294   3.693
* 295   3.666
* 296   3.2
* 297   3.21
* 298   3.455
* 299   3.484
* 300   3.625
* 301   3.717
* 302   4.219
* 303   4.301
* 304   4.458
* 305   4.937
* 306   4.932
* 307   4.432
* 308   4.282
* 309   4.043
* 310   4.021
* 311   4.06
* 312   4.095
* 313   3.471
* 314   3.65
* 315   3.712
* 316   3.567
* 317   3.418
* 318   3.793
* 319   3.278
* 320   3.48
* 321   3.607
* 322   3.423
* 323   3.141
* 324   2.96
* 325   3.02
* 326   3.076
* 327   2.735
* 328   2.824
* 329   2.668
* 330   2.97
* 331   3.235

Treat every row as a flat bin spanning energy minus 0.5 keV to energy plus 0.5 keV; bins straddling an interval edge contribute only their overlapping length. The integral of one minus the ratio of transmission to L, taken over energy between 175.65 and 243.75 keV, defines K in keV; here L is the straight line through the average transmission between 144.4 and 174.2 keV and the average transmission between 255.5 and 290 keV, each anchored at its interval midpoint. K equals 1.6 keV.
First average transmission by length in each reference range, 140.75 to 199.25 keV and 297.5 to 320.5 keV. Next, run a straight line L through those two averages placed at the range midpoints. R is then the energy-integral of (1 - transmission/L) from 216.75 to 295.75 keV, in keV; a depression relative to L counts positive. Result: 7.7 keV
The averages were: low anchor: 3.53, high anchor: 3.93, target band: 3.41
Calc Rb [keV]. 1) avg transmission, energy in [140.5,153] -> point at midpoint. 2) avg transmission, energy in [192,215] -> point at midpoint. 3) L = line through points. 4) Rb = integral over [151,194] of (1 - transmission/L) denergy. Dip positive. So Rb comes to 6.5 keV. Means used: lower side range 4.55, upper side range 3.2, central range 3.34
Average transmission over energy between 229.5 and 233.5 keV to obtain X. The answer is 3.54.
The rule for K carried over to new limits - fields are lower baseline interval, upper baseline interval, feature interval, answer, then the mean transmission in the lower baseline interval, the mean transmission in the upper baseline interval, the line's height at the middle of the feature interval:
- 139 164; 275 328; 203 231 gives 2.9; 4.04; 3.59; 3.84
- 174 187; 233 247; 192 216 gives 1.7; 3.38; 3.58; 3.46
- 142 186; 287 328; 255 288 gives 3.7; 3.63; 3.66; 3.65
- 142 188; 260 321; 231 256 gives 0.5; 3.61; 3.53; 3.56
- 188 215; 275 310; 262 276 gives 1.9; 3.19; 3.67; 3.55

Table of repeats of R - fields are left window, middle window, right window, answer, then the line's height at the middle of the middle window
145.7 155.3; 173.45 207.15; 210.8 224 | 5.6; 3.85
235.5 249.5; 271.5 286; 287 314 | 1.7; 3.72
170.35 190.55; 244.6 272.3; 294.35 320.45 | 3.0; 3.66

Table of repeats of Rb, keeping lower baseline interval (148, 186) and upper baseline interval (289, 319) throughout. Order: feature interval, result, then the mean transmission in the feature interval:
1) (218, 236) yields 0.3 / 3.57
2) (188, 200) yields 1.6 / 3.06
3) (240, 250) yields 0.6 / 3.45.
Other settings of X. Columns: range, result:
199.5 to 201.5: 3.18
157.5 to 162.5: 3.22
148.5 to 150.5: 4.46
